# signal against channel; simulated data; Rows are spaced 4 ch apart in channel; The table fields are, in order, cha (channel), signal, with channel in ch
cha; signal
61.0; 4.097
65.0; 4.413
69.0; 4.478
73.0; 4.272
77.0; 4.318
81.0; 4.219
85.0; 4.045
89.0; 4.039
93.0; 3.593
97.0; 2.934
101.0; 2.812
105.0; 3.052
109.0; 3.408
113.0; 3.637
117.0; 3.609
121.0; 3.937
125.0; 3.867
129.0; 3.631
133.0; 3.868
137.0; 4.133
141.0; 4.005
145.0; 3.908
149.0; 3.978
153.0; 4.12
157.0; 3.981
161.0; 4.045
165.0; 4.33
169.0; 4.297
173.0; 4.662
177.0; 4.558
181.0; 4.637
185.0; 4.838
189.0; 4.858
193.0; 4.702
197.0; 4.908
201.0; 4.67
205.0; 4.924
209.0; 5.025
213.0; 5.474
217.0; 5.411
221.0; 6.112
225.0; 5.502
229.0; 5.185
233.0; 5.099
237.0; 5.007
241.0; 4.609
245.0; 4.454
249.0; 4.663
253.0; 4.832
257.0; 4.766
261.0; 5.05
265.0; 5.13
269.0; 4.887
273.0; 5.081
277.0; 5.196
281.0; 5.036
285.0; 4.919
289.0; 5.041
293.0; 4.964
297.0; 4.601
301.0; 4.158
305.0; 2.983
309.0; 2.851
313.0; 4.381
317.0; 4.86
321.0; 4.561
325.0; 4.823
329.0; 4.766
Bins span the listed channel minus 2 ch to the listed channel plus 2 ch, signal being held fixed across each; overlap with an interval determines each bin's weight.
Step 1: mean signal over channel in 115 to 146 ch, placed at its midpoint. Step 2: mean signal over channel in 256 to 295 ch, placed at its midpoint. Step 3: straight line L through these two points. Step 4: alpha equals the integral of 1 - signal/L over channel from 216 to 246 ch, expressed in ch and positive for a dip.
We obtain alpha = -3.44 ch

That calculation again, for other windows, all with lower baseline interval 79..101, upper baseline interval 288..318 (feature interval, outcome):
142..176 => -2.9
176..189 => -2.7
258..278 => -4.6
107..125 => 0.3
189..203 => -3.0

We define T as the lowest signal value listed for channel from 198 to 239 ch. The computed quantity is 4.67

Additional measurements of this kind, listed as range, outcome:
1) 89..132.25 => 2.812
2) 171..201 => 4.558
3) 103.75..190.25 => 3.052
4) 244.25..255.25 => 4.454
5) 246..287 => 4.663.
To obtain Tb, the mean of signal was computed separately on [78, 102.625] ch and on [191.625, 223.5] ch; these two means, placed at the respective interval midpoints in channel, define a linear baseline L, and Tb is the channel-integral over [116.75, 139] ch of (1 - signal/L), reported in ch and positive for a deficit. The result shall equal 1.5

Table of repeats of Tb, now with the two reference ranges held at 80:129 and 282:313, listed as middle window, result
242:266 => -4.0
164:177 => -2.2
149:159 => -0.7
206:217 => -3.6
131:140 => -0.8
